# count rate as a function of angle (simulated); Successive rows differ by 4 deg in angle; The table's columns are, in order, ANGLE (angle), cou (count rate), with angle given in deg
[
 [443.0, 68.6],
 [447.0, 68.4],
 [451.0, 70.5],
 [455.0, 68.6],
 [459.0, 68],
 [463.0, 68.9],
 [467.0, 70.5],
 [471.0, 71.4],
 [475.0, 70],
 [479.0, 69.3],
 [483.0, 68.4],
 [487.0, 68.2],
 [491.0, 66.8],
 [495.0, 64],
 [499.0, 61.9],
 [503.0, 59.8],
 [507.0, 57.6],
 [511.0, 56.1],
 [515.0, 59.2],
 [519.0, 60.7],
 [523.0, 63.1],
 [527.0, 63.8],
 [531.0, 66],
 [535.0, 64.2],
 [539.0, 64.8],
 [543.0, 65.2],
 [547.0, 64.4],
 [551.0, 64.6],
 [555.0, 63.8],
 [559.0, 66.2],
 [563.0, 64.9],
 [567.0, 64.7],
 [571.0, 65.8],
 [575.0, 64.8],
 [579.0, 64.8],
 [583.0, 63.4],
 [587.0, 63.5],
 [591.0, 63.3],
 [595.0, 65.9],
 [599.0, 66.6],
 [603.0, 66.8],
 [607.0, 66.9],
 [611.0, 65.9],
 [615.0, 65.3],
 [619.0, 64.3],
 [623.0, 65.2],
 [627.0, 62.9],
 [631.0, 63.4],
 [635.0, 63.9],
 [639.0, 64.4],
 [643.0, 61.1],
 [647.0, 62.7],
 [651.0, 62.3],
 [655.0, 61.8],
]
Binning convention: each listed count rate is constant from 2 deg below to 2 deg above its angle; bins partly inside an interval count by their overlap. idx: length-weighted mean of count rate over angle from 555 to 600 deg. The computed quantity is 64.8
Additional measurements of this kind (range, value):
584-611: 65.5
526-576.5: 64.9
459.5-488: 69.5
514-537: 63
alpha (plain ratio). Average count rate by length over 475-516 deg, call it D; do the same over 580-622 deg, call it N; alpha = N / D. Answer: 1.03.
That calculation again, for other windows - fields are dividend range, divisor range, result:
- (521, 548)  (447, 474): 0.93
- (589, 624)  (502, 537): 1.07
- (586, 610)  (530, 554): 1.01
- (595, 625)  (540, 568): 1.02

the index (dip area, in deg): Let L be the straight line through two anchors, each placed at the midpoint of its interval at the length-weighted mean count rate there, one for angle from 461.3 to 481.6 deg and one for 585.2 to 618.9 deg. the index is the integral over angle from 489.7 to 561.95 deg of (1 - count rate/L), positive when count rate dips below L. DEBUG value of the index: 5.51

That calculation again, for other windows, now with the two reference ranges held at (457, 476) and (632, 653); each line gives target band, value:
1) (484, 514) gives 2.8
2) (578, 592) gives 0.3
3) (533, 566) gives 0.9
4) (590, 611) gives -0.5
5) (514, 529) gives 1.3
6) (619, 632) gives -0.1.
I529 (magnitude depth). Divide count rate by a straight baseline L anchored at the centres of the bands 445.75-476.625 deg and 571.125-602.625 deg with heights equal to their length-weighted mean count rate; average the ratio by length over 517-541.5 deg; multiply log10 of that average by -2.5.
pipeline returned 0.05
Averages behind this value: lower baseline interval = 69.6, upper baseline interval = 64.8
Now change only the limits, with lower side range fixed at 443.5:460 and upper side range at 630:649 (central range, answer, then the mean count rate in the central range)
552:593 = 0.01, 64.5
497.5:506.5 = 0.12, 60.2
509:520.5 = 0.14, 58.6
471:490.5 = -0.02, 69.1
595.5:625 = -0.03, 65.9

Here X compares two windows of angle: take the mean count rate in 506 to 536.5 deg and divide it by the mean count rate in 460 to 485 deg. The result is 0.9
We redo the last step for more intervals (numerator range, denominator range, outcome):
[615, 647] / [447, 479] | 0.91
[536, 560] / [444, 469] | 0.94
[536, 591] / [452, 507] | 0.96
